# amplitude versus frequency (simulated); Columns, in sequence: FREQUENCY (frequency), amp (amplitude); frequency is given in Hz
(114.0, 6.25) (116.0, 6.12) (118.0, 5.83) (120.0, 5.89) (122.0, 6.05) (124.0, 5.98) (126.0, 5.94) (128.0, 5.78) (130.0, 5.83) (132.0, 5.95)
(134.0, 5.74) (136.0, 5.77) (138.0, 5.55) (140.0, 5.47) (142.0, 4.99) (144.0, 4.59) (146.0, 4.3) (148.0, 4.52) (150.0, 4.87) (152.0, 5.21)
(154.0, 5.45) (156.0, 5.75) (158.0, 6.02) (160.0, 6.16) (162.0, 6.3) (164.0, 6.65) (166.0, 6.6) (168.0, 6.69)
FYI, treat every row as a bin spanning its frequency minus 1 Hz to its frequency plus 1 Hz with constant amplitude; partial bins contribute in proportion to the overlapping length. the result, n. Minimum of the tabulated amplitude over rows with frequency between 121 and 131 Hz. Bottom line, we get 5.78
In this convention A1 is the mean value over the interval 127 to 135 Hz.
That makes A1 5.83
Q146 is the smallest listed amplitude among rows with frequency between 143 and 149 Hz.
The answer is 4.3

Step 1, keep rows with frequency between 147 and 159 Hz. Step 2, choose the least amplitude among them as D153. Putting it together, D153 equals 4.52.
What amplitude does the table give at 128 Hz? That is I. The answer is 5.78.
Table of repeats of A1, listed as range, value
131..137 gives 5.82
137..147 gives 4.98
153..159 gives 5.74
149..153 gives 5.04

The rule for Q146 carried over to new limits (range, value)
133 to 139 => 5.55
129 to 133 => 5.83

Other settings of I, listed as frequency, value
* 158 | 6.02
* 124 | 5.98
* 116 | 6.12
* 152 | 5.21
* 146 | 4.3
